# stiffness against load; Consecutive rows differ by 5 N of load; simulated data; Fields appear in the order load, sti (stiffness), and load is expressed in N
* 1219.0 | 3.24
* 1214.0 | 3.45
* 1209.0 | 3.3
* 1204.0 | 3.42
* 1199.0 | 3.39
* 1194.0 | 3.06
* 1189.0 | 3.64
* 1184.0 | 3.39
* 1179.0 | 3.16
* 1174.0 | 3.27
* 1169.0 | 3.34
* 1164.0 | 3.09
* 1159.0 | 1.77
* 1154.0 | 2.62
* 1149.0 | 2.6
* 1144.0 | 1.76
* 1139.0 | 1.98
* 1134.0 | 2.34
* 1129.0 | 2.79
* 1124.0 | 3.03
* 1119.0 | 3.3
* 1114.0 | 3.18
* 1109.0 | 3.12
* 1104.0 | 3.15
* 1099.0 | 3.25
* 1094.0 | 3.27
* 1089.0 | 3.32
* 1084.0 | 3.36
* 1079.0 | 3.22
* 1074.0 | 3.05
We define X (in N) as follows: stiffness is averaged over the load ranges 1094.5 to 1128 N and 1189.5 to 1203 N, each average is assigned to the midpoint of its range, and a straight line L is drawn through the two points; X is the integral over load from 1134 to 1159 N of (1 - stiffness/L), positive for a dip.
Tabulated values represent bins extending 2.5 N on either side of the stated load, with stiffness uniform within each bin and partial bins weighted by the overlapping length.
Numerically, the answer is 7.91 N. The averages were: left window 3.16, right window 3.31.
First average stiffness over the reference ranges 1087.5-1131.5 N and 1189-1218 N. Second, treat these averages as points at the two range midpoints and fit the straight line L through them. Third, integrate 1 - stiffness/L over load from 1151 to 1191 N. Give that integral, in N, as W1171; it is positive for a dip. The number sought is 3.2 N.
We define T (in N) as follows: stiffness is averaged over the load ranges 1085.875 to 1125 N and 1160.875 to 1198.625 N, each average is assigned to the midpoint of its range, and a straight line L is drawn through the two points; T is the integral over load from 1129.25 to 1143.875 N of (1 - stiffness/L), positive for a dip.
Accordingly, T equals 4.7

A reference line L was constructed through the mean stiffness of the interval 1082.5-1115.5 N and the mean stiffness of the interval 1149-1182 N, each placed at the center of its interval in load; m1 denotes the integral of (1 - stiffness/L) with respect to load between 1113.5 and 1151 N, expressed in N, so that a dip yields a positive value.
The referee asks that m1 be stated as 5.69 N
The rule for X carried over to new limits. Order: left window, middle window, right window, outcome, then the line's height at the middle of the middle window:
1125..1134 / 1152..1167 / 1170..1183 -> 2.6 N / 3.05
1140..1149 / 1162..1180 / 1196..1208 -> -3.9 N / 2.65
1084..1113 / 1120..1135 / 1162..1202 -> 2.0 N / 3.25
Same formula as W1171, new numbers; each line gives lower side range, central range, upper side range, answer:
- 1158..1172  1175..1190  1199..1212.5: -1.37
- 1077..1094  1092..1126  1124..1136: -2.58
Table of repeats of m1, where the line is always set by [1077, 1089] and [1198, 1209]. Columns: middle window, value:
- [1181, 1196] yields 0.0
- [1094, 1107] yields 0.4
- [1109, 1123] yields 0.5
